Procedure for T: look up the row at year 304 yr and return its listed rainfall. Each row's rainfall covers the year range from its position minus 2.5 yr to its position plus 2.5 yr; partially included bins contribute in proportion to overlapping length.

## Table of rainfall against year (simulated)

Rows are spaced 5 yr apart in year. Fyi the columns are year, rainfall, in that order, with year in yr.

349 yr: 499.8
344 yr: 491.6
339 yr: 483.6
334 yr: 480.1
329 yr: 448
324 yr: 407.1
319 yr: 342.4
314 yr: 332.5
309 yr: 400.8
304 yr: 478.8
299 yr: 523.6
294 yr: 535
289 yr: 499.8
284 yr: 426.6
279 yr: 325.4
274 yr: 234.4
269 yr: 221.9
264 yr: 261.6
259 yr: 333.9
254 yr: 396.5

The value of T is 478.8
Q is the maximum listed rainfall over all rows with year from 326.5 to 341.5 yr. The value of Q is 483.6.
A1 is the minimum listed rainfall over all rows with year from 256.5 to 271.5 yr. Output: 221.9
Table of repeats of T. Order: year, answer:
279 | 325.4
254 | 396.5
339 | 483.6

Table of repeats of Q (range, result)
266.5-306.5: 535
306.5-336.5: 480.1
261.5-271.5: 261.6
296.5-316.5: 523.6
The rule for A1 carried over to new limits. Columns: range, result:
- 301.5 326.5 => 332.5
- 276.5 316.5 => 325.4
